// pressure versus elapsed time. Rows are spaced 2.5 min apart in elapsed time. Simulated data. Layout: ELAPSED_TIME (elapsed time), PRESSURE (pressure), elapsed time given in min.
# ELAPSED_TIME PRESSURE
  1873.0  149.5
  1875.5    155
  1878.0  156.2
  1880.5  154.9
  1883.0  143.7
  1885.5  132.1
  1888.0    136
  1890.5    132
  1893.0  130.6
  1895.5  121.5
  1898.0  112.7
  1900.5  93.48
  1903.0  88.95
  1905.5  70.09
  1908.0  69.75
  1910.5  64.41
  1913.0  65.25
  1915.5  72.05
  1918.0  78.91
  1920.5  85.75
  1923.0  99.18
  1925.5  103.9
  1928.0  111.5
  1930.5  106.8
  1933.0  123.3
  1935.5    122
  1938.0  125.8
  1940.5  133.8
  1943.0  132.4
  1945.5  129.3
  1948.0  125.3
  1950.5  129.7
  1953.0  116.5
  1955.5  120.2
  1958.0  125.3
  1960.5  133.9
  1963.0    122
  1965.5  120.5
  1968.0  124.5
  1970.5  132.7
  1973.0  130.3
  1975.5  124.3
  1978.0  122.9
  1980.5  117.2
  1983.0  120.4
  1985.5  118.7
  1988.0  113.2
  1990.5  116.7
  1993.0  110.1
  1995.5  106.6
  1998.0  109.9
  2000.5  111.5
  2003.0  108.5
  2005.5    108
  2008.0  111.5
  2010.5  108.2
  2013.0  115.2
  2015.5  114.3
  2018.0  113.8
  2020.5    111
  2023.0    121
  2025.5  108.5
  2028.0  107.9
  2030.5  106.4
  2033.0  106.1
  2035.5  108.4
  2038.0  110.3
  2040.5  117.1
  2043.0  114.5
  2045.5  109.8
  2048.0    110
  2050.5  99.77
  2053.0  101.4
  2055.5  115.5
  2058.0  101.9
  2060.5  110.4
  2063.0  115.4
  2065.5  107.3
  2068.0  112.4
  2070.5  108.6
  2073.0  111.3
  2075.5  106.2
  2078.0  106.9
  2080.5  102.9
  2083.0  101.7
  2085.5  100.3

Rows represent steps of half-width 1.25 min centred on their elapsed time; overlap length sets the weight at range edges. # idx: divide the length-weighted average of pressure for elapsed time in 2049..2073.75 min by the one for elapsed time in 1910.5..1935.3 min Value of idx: 1.2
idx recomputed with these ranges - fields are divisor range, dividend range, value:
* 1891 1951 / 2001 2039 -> 1.06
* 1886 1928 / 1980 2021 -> 1.17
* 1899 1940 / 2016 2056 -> 1.18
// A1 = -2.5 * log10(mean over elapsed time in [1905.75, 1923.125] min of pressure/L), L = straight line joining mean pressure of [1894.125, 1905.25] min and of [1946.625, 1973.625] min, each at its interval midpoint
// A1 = 0.40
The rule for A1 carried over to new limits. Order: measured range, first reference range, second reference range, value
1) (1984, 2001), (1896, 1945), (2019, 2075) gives -0.075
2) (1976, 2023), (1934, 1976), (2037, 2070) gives 0.049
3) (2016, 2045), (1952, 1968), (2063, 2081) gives 0.026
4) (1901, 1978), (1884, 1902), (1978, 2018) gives 0.079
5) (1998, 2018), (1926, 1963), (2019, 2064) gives 0.032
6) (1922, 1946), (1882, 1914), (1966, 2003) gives -0.079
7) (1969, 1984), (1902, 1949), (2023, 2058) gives -0.195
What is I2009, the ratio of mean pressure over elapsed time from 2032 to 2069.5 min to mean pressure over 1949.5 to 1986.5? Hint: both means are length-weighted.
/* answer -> 0.9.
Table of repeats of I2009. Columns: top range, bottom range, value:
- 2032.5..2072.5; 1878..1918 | 1.03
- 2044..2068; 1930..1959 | 0.87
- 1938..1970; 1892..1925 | 1.42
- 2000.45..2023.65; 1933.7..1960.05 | 0.89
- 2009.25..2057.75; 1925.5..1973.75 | 0.89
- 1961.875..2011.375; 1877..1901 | 0.88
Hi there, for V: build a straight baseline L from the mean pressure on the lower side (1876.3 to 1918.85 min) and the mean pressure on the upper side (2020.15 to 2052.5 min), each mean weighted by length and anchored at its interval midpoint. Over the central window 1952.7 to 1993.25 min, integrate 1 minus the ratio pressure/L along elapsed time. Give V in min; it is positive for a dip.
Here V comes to -4.89 min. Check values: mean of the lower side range 108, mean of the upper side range 110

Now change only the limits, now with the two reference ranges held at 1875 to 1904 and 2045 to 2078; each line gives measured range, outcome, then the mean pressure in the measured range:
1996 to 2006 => 0.55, 109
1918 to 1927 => 2.23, 94.3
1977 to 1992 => -0.02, 118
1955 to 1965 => -0.38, 125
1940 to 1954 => -0.60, 128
